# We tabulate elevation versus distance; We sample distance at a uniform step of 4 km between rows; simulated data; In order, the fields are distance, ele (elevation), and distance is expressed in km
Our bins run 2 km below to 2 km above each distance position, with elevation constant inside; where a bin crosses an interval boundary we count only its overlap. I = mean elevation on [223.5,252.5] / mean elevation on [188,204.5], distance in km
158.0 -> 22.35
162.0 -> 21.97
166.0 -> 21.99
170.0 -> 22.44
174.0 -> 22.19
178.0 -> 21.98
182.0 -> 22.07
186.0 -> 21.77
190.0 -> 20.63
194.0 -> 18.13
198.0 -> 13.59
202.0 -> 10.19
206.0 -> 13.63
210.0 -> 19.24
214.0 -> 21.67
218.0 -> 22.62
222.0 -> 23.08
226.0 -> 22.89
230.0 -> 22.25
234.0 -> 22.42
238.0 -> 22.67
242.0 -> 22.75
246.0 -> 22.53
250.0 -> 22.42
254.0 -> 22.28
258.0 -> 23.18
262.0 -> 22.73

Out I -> 1.4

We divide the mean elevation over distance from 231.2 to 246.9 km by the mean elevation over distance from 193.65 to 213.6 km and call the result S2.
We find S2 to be 1.48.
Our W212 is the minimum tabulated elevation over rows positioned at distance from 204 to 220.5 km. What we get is 13.63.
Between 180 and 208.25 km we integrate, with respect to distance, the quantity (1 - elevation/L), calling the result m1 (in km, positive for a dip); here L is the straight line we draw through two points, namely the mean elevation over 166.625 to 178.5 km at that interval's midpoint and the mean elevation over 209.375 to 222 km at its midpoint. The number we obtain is 6.2 km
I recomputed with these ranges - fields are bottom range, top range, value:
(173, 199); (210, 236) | 1.10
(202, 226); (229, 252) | 1.16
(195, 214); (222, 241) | 1.49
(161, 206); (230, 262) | 1.16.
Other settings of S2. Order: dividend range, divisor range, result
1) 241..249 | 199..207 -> 1.90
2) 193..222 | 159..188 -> 0.79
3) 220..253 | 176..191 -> 1.04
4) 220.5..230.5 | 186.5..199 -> 1.25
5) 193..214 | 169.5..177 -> 0.69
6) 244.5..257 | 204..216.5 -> 1.22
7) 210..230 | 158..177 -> 1.00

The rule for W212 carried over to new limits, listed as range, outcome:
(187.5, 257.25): 10.19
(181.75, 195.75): 18.13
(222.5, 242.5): 22.25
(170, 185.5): 21.98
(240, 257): 22.28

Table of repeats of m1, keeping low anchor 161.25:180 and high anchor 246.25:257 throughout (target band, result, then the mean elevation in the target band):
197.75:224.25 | 5.1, 18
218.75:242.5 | -0.3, 22.7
